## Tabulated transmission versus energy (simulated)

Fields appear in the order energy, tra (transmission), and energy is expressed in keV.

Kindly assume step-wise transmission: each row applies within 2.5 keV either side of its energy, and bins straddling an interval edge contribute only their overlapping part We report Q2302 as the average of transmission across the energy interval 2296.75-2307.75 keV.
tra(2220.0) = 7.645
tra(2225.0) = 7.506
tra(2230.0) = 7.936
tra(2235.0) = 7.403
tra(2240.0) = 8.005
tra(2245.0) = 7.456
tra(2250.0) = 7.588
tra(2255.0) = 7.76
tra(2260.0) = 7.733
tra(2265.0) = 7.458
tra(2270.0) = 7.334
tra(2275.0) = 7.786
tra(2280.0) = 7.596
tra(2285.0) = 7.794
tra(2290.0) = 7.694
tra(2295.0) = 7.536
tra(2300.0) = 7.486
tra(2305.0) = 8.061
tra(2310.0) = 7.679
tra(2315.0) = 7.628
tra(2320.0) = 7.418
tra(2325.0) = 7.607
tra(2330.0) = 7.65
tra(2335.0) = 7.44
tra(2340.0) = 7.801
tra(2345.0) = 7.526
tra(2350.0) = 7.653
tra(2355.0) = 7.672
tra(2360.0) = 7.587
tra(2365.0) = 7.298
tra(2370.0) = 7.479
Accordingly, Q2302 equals 7.76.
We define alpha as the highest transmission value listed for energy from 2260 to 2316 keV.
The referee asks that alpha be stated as 8.061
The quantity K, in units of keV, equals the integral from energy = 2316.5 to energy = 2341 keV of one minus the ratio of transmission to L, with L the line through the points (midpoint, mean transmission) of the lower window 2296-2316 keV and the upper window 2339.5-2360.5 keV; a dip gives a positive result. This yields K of 0.3 keV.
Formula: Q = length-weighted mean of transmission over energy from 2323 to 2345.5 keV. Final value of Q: 7.61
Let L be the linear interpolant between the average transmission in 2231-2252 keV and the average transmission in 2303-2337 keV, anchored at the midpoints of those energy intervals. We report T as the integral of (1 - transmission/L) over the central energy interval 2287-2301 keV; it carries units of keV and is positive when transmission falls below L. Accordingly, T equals 0.1 keV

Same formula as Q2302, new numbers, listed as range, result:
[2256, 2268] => 7.61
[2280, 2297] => 7.67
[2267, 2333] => 7.63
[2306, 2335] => 7.61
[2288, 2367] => 7.61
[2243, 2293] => 7.62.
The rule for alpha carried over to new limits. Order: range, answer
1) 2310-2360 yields 7.801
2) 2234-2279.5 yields 8.005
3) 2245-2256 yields 7.76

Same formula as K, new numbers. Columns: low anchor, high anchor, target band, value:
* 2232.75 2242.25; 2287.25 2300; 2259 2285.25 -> 0.1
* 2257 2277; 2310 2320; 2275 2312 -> -0.6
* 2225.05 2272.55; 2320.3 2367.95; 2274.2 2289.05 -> -0.2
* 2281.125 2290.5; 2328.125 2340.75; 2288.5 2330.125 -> 0.2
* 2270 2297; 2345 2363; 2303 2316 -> -0.3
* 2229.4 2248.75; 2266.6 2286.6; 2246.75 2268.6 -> 0.1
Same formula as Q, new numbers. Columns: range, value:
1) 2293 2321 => 7.65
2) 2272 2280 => 7.7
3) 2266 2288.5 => 7.62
